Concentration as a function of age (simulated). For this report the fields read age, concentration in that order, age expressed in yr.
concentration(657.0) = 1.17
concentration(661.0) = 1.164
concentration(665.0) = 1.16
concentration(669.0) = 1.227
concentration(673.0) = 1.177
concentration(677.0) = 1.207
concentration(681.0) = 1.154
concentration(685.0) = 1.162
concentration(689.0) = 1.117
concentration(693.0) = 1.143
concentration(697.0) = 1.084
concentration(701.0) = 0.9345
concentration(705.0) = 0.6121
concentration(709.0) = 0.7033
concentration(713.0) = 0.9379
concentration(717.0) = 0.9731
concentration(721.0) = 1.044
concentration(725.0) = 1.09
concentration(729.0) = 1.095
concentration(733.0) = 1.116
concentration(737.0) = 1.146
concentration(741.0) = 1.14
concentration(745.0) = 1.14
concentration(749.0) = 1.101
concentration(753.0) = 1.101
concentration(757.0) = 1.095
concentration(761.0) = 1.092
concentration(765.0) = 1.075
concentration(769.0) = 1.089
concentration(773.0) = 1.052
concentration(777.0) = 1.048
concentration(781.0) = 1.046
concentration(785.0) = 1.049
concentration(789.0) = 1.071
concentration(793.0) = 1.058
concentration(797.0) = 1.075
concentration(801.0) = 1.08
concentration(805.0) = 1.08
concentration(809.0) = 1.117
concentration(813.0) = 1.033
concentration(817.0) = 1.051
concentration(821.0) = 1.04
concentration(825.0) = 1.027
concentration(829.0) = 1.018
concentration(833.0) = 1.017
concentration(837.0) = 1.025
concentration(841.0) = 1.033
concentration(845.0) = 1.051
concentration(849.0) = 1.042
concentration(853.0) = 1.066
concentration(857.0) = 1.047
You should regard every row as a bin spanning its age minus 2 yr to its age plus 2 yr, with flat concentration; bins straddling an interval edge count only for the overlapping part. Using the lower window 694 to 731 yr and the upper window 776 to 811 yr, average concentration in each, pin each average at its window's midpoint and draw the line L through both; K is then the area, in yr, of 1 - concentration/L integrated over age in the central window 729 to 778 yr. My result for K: -4.5 yr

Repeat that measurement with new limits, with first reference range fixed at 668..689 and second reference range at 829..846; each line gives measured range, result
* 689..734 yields 6.55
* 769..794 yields 0.56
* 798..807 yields -0.15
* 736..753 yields -0.18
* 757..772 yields 0.17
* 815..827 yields 0.06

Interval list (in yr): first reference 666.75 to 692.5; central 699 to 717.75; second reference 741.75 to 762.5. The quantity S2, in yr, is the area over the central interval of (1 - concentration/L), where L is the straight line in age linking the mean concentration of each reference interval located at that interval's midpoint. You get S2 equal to 5.3 yr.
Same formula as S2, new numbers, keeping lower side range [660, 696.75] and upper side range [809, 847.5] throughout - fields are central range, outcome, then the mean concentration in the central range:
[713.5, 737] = 1.3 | 1.06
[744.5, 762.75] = 0.0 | 1.1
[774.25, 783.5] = 0.3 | 1.05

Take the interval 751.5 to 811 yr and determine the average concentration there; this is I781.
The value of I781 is 1.07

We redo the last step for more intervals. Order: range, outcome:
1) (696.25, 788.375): 1.03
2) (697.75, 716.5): 0.83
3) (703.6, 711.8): 0.688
